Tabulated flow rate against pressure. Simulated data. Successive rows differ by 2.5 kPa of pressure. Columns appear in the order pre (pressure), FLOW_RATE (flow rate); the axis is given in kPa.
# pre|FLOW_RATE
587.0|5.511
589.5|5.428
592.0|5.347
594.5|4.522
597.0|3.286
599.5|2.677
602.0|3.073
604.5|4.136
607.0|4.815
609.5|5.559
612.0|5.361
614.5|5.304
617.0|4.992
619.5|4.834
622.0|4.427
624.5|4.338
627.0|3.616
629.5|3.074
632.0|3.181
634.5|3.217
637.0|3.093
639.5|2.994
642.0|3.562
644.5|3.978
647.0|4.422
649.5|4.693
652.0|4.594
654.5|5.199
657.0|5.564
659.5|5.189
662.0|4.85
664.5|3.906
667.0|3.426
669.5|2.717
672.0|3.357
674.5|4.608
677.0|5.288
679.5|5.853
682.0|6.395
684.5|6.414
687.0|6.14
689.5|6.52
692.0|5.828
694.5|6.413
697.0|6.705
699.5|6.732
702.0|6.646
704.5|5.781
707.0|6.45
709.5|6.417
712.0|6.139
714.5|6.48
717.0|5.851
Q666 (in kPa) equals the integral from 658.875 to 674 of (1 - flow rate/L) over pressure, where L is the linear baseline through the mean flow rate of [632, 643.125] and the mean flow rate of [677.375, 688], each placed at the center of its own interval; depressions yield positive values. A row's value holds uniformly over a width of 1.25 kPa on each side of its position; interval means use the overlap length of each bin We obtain 3.4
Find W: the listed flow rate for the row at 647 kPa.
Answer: 4.422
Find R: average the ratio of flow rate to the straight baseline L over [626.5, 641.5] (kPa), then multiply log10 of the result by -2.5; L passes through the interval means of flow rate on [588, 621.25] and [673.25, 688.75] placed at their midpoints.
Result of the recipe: 0.50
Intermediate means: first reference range 4.57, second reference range 5.81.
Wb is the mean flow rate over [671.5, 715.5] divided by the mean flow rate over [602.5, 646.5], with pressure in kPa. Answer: 1.5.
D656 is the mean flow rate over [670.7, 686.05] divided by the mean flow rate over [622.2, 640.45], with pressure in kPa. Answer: 1.55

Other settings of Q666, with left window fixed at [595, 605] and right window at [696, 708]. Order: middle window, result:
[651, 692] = 3.7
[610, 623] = -4.1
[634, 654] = 3.4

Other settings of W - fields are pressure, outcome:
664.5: 3.906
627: 3.616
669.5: 2.717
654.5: 5.199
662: 4.85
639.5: 2.994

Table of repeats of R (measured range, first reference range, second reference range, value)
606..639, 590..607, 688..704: 0.07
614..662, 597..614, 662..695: 0.10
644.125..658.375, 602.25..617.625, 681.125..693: 0.18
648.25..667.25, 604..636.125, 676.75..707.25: 0.13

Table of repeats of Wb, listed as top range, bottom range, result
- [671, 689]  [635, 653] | 1.43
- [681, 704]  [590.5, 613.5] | 1.48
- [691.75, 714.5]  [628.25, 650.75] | 1.78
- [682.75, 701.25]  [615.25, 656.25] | 1.58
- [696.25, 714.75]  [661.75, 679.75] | 1.55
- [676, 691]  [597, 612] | 1.49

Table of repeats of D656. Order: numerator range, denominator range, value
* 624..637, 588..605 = 0.83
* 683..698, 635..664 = 1.46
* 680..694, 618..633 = 1.58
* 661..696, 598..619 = 1.14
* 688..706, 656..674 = 1.54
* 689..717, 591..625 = 1.42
